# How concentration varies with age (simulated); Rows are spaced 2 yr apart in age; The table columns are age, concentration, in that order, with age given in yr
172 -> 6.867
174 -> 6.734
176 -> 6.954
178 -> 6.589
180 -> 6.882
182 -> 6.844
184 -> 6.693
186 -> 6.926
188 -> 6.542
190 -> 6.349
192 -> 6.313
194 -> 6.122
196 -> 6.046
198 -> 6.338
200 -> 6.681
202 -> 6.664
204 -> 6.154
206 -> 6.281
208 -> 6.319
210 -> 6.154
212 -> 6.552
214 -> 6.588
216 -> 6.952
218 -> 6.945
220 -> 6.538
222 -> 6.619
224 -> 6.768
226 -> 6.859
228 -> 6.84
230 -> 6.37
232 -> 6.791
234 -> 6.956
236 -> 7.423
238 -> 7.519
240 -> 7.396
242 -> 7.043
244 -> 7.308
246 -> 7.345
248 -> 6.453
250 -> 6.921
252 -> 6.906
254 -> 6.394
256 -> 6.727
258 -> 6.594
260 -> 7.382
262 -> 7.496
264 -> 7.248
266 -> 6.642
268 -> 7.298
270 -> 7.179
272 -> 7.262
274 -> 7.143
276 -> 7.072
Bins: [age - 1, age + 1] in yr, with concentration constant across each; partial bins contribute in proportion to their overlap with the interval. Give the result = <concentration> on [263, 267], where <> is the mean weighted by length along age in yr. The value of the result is 6.95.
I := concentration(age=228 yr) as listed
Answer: 6.84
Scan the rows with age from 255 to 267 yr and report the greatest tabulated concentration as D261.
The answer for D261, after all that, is 7.496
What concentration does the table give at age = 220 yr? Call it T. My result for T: 6.538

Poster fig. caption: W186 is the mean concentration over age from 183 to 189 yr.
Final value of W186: 6.72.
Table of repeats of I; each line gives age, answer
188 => 6.542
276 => 7.072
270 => 7.179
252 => 6.906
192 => 6.313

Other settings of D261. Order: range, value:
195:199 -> 6.338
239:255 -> 7.396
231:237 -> 7.423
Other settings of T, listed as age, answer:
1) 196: 6.046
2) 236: 7.423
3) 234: 6.956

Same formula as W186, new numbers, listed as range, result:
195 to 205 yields 6.38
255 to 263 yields 7.05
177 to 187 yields 6.79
